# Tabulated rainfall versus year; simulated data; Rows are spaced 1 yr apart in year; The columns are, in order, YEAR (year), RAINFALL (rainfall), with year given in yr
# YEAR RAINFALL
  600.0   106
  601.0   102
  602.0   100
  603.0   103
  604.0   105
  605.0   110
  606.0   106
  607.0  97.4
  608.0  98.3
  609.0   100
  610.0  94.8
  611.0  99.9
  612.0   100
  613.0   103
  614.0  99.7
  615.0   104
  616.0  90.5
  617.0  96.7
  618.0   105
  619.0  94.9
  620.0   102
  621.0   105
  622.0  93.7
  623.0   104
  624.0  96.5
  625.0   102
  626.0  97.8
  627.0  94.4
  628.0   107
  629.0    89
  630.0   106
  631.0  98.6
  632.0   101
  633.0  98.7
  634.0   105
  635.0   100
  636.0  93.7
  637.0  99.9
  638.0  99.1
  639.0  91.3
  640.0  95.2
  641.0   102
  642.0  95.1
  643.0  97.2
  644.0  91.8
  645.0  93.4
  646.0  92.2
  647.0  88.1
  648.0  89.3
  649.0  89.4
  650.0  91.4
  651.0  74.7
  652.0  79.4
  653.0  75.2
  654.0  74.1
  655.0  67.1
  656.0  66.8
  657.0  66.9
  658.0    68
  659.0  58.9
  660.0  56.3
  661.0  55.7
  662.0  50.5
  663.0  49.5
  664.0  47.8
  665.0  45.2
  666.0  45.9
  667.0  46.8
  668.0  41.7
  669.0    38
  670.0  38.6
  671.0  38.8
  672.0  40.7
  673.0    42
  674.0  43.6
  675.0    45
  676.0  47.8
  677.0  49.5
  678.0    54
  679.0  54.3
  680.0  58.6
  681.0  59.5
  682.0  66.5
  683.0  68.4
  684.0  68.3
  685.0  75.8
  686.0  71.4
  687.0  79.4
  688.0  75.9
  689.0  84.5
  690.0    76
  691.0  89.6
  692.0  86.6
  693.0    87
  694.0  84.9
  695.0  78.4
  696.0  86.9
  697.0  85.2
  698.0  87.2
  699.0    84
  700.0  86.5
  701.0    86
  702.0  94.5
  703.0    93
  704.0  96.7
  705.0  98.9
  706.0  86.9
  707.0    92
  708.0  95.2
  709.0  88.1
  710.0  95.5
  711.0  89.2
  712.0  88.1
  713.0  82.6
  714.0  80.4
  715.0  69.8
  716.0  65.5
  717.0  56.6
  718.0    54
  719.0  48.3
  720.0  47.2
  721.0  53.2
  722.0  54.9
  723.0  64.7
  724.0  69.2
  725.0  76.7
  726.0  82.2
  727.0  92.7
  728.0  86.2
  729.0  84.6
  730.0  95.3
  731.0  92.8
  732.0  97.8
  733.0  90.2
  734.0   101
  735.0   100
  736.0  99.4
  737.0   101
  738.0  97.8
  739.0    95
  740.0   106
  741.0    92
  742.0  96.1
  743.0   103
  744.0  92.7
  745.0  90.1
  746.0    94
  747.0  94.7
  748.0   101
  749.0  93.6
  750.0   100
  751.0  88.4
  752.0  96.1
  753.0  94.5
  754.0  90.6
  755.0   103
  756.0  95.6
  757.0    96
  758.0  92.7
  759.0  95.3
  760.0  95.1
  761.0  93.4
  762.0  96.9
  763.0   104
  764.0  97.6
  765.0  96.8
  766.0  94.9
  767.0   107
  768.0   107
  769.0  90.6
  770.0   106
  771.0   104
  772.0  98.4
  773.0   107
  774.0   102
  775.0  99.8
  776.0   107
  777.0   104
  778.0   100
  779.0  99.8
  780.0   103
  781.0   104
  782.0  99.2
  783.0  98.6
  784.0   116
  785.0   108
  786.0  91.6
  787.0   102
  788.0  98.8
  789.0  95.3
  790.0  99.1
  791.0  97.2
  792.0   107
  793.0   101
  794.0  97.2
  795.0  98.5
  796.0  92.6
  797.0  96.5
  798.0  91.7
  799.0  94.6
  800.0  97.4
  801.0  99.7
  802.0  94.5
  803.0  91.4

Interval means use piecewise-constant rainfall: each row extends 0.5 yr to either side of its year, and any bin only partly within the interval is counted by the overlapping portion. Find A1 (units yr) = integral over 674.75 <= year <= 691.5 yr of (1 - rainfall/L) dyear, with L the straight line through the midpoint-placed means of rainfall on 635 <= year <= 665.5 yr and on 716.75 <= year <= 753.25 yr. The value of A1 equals 3.1 yr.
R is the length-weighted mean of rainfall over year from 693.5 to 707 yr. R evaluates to 88.5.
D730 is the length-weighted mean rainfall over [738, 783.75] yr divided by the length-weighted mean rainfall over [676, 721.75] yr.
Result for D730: 1.29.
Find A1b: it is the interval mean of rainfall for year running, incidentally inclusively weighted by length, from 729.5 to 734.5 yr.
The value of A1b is 95.4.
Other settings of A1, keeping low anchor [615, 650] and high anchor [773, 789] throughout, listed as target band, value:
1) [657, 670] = 6.3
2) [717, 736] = 4.4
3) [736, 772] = 1.4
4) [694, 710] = 1.6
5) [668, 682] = 7.3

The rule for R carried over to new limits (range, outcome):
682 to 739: 82.2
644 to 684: 61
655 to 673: 50.6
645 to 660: 77.1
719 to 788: 94.3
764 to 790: 102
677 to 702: 76.3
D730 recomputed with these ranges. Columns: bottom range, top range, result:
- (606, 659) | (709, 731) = 0.79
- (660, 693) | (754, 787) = 1.74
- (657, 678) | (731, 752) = 2.01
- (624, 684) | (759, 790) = 1.37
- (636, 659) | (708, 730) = 0.87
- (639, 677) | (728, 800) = 1.49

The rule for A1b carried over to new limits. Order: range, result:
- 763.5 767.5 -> 99.1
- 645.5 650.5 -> 90.1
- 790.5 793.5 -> 102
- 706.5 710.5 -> 92.7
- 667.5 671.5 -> 39.3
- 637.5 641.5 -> 96.9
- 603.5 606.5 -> 107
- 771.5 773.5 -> 103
